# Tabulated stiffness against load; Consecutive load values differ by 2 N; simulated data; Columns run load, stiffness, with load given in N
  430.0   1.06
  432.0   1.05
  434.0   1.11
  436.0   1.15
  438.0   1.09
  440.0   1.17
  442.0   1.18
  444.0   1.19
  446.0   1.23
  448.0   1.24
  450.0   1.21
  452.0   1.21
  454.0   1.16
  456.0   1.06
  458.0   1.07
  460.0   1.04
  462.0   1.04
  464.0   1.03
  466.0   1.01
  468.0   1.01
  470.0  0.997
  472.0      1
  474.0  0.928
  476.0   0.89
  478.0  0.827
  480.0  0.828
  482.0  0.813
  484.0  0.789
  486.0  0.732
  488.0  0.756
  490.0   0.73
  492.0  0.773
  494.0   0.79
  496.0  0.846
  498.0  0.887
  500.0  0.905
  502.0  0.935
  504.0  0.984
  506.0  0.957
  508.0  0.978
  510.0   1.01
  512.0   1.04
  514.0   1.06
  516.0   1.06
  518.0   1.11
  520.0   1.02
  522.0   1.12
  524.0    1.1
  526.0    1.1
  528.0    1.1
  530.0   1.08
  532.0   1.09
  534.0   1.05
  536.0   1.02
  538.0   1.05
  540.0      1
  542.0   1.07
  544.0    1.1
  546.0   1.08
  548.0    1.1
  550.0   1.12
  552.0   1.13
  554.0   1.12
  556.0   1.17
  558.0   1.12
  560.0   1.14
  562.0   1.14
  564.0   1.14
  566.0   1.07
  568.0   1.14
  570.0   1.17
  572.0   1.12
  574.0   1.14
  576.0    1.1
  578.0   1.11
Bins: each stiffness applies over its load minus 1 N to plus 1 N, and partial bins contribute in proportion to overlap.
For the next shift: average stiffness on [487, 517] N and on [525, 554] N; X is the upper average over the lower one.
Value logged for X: 1.18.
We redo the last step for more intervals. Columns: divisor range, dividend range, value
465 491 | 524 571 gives 1.26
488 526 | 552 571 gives 1.18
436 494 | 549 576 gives 1.13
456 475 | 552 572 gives 1.12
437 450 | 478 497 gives 0.66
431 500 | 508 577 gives 1.10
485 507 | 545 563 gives 1.33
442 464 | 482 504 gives 0.72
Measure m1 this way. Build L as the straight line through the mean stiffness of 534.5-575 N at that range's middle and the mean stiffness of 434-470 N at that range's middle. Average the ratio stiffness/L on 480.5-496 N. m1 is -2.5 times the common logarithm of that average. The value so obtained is 0.39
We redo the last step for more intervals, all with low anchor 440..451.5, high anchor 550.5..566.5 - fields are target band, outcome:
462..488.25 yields 0.30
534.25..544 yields 0.10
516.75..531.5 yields 0.06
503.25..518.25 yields 0.14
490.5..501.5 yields 0.36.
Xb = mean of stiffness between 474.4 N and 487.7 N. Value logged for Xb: 0.815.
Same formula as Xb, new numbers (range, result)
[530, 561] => 1.09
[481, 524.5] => 0.925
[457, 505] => 0.9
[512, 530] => 1.08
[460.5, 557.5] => 0.987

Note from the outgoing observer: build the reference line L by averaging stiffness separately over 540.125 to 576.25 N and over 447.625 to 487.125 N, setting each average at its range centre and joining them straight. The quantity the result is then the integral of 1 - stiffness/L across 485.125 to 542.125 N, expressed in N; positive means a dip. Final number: 4.3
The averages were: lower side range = 0.99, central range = 0.977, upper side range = 1.12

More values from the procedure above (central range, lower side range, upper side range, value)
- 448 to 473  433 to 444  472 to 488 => -2.4 N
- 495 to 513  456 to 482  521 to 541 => 1.4 N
